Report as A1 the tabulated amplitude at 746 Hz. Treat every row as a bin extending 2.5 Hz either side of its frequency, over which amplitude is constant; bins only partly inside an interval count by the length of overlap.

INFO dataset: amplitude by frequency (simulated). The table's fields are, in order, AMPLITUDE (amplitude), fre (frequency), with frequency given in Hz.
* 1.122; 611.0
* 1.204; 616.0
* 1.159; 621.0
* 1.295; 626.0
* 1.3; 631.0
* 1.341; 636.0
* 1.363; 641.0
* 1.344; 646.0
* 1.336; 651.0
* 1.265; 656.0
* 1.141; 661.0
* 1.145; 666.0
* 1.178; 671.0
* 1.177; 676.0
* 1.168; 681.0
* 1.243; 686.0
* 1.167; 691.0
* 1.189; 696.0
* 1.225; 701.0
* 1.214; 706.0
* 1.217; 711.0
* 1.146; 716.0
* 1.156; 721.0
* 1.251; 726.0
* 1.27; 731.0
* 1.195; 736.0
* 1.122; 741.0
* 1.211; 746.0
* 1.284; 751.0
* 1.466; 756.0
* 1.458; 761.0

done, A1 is 1.211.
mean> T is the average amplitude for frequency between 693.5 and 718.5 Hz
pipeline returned 1.2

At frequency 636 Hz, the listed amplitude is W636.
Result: 1.341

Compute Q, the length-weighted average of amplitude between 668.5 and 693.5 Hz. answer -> 1.19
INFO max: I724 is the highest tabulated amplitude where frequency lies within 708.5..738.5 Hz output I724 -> 1.27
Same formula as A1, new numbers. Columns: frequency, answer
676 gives 1.177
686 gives 1.243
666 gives 1.145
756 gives 1.466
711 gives 1.217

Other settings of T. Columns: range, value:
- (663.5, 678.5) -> 1.17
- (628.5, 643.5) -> 1.33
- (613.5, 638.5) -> 1.26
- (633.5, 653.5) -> 1.35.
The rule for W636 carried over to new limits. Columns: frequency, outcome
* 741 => 1.122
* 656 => 1.265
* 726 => 1.251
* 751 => 1.284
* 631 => 1.3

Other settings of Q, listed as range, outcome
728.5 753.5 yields 1.22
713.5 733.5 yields 1.21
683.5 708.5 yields 1.21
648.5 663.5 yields 1.25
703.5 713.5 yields 1.22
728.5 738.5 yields 1.23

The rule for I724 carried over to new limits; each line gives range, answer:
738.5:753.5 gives 1.284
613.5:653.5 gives 1.363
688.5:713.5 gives 1.225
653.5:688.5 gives 1.265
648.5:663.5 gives 1.336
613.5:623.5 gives 1.204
